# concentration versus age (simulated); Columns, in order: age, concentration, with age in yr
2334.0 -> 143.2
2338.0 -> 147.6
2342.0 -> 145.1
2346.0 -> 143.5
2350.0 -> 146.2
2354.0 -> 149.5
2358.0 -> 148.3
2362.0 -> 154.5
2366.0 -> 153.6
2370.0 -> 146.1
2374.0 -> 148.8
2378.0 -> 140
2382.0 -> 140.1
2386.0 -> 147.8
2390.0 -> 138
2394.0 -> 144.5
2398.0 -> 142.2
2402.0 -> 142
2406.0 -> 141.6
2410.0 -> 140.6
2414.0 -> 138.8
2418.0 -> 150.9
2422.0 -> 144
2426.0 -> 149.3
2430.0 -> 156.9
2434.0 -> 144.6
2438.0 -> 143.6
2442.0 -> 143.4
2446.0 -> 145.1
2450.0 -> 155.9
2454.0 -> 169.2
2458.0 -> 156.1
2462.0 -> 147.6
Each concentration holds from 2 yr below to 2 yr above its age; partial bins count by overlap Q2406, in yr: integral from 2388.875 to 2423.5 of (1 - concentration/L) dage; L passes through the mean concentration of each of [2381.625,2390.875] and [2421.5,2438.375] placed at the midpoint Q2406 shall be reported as 0.7 yr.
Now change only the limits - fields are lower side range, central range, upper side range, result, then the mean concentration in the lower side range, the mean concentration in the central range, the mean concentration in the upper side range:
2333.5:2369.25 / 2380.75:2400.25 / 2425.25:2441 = 0.7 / 148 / 143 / 148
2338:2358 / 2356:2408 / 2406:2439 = 0.4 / 146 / 145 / 146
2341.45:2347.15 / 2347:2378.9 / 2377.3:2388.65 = -1.1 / 144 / 149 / 143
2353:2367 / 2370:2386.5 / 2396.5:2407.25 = 0.4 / 151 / 144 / 142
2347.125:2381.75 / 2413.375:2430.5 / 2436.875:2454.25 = 0.2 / 148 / 148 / 150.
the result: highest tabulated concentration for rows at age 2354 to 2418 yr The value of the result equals 154.5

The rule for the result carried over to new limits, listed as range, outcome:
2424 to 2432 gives 156.9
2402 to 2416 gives 142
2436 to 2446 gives 145.1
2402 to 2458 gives 169.2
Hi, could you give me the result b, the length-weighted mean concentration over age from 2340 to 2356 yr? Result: 146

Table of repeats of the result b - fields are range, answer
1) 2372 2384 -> 143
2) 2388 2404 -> 142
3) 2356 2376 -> 150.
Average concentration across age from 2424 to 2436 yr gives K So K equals 150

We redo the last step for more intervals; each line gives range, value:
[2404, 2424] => 143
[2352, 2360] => 149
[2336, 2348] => 145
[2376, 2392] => 141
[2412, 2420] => 145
